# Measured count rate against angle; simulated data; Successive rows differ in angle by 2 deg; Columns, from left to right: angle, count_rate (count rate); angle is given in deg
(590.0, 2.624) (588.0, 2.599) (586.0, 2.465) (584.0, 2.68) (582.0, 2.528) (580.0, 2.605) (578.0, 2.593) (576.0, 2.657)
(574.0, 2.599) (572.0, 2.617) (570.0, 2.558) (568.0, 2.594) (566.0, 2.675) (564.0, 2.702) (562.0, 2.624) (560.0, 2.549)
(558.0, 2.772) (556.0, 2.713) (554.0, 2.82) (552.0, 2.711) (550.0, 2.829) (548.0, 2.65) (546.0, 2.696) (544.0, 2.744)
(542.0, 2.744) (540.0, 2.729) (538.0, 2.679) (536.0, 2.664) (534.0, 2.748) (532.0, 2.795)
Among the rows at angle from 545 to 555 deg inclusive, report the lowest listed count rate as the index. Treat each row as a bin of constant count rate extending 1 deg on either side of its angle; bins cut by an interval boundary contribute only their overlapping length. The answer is 2.65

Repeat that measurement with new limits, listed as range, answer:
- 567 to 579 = 2.558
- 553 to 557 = 2.713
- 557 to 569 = 2.549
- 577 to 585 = 2.528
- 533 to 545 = 2.664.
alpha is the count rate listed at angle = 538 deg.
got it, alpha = 2.679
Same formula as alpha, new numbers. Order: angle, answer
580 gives 2.605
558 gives 2.772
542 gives 2.744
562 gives 2.624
